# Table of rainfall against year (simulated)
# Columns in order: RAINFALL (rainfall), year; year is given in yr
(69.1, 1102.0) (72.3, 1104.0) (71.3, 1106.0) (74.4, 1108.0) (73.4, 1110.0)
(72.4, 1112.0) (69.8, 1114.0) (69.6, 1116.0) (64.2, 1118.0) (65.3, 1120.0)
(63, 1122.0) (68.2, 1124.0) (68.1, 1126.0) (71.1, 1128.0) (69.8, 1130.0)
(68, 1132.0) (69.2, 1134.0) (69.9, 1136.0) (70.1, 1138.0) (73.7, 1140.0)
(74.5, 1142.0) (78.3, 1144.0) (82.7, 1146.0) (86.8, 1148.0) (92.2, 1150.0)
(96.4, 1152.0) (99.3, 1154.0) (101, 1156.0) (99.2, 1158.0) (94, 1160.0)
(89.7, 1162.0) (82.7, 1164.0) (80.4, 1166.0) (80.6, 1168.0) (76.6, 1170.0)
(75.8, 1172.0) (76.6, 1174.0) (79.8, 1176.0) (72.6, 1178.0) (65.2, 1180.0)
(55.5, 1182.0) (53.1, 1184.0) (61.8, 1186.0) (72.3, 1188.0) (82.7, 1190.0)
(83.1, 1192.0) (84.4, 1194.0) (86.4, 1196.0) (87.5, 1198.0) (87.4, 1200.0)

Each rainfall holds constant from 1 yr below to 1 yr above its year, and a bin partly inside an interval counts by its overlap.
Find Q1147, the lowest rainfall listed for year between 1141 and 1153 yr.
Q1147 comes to 74.5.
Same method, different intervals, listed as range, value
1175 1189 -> 53.1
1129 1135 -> 68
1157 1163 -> 89.7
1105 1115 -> 69.8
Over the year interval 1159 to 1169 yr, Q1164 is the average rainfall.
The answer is 85.5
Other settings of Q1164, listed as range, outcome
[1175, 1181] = 72.5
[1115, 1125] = 66.1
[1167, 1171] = 78.6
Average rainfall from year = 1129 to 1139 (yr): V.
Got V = 69.4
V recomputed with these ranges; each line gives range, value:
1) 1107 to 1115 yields 72.5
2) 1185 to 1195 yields 76.9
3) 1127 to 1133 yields 69.6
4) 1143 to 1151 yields 85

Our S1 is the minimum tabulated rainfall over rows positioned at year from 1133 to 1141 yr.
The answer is 69.2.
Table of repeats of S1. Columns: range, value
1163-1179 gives 72.6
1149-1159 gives 92.2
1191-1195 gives 83.1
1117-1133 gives 63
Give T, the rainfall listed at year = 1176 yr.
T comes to 79.8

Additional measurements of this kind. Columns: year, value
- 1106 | 71.3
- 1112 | 72.4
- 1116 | 69.6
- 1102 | 69.1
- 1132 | 68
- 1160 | 94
